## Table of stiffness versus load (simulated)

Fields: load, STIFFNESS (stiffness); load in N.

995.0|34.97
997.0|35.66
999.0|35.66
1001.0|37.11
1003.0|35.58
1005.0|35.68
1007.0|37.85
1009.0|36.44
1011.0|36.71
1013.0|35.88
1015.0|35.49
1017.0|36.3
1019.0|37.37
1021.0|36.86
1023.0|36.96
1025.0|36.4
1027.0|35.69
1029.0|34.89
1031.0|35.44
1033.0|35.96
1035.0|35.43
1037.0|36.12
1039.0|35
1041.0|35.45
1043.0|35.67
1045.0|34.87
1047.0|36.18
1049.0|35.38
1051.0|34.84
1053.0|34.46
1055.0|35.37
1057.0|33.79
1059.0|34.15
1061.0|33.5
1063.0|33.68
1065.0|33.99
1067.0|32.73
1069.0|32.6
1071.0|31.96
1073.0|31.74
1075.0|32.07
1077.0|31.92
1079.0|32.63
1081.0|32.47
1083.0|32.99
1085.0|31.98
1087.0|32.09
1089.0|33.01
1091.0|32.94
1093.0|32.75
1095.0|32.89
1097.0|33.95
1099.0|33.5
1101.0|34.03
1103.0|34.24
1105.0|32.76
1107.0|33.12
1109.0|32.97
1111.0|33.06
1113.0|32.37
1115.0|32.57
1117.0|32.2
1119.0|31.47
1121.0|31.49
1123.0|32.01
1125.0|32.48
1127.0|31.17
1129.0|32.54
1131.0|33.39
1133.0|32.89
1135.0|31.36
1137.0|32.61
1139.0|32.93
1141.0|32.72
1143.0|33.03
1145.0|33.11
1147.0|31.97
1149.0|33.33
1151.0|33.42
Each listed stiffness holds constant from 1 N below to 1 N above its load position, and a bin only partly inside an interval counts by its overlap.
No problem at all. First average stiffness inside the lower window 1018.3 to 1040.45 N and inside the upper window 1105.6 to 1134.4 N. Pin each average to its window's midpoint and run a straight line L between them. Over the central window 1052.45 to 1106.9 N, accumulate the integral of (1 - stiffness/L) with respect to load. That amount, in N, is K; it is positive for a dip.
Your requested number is 1.4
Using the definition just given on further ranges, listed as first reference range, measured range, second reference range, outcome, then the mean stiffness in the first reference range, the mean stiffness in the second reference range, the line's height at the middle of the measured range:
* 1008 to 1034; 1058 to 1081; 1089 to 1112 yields 1.1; 36.2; 33.3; 34.4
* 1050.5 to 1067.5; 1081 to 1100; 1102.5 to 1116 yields 0.3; 34.1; 33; 33.4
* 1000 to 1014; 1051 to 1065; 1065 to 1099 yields -0.1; 36.5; 32.6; 33.8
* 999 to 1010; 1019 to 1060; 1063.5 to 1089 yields -1.2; 36.5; 32.5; 34.5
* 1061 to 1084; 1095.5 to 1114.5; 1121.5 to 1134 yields -0.5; 32.7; 32.4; 32.5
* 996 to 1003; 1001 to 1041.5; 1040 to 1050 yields -0.3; 36.1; 35.5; 35.8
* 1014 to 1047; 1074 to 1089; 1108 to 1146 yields 0.8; 35.9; 32.4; 34.1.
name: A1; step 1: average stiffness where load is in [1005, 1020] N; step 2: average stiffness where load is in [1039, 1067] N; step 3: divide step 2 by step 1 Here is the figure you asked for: 0.95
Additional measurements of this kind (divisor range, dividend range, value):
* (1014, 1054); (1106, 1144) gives 0.91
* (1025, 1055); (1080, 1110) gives 0.93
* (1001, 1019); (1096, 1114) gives 0.92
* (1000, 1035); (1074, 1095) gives 0.90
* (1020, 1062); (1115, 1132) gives 0.91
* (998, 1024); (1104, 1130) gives 0.89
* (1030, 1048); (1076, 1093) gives 0.91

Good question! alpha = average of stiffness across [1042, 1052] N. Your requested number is 35.4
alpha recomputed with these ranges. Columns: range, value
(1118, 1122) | 31.5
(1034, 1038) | 35.8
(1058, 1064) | 33.8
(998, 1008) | 36.4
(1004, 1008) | 36.8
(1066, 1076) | 32.2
